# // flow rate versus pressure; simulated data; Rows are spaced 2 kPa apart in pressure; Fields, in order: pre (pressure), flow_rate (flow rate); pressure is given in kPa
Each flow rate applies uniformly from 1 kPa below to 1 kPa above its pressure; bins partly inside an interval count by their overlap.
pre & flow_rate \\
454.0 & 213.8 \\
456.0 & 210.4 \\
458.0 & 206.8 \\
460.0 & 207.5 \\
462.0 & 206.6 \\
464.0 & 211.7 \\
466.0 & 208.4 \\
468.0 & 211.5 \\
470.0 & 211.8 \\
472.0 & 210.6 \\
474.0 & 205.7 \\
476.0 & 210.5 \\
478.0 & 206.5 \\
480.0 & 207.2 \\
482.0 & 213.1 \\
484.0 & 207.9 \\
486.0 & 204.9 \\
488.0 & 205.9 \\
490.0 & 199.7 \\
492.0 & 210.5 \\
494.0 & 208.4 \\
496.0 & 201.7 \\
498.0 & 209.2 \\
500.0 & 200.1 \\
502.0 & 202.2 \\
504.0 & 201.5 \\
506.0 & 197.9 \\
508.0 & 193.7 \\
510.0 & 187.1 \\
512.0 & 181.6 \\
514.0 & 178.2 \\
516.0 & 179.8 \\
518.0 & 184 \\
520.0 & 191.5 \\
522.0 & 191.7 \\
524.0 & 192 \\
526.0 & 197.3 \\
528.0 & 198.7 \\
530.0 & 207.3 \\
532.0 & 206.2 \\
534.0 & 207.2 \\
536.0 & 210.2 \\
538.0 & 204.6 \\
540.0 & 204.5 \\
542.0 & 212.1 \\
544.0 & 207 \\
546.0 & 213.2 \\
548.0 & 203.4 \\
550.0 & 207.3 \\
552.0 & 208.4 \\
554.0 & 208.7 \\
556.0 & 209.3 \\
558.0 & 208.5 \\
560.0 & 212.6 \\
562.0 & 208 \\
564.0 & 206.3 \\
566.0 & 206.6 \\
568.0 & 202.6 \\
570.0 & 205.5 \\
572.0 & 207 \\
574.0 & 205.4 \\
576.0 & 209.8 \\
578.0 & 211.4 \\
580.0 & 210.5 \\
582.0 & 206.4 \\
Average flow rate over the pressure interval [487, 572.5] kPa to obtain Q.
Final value 202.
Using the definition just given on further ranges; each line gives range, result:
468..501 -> 207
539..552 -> 208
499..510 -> 198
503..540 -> 195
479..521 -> 198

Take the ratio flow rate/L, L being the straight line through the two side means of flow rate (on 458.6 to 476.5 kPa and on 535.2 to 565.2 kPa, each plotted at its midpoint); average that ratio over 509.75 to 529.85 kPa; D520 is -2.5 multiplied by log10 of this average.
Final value 0.11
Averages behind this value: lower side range 209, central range 189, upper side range 208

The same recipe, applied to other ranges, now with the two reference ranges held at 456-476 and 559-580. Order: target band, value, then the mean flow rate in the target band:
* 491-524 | 0.074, 195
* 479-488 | 0.004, 208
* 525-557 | 0.008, 207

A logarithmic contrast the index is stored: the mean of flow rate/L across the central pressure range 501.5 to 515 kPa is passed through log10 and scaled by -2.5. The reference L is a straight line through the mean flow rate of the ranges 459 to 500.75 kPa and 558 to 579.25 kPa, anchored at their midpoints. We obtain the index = 0.09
